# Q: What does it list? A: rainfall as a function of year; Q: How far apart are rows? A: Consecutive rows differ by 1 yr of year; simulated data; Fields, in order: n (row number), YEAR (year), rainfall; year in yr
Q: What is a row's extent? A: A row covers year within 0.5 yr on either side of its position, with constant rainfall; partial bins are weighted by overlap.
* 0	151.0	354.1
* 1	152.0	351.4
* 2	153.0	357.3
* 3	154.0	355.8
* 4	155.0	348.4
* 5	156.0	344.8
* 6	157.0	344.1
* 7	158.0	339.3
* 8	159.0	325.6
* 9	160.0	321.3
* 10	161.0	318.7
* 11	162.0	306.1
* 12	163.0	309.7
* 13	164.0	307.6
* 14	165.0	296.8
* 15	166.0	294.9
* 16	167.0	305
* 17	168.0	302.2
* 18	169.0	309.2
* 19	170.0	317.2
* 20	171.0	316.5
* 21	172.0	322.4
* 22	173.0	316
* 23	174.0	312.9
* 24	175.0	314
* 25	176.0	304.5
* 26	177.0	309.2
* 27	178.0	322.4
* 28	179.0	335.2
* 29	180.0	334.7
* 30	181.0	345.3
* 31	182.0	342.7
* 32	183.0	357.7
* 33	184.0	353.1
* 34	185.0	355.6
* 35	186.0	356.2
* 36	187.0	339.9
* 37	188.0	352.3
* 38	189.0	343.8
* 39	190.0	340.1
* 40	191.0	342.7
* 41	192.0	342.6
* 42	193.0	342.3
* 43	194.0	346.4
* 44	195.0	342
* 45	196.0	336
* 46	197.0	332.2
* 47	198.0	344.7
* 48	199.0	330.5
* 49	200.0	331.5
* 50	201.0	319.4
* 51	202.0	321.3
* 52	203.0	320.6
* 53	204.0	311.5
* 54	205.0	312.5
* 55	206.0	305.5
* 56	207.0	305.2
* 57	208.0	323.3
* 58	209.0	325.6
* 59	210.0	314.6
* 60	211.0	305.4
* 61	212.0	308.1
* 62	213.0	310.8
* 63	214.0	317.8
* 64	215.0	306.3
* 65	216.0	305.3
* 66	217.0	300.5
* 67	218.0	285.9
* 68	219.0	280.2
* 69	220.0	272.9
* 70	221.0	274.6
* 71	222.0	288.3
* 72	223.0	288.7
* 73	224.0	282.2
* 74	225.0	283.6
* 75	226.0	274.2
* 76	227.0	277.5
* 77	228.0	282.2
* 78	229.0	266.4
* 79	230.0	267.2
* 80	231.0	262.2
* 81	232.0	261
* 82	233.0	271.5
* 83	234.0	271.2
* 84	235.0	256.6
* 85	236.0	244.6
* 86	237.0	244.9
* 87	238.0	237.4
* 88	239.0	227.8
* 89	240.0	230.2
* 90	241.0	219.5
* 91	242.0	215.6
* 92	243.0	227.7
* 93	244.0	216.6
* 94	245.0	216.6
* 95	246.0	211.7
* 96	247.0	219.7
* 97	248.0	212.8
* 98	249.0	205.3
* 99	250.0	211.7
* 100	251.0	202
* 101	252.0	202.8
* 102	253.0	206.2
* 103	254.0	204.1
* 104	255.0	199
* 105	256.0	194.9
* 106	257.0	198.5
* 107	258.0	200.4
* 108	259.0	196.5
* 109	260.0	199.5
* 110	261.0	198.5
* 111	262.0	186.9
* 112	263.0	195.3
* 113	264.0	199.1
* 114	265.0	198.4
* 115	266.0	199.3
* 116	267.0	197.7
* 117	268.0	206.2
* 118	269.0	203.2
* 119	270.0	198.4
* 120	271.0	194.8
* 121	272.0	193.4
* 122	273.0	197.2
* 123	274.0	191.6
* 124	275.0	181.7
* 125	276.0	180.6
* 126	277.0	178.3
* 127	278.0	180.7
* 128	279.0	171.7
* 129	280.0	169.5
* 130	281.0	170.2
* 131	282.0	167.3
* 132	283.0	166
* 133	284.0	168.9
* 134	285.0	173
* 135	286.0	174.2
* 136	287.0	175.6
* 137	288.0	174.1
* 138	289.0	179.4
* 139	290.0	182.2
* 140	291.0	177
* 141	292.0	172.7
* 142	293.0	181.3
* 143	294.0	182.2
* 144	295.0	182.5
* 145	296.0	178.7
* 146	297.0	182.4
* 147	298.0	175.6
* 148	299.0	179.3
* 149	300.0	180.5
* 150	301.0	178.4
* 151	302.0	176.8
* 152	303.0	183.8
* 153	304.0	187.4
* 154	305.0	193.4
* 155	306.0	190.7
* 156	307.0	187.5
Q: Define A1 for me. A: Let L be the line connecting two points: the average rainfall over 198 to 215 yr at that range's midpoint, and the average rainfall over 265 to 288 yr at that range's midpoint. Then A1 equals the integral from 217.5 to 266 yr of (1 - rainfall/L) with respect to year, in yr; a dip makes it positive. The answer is 3.1 yr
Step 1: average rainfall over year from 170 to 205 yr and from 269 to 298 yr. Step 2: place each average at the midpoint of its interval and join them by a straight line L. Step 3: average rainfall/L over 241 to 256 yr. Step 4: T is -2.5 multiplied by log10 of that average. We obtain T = 0.12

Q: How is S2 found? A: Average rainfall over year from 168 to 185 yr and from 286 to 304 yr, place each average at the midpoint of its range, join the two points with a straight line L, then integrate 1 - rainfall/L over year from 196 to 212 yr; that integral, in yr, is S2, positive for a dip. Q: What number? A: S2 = -1.6 yr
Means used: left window 326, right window 179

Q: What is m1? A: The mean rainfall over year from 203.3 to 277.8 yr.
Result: 242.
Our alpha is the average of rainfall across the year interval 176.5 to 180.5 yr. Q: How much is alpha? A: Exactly 325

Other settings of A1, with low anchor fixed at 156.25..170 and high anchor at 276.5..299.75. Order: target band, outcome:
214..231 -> -2.4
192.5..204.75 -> -2.5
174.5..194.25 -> -3.3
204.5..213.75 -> -1.7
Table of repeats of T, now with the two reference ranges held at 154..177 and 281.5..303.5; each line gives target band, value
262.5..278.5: 0.04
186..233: -0.15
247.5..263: 0.09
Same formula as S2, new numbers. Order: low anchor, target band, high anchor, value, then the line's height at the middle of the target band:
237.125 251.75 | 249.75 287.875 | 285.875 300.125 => 1.65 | 199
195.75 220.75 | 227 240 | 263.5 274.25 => 0.38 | 265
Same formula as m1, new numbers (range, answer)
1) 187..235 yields 307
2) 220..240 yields 266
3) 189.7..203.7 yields 335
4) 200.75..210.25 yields 316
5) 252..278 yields 196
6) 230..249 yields 236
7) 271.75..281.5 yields 181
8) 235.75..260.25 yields 214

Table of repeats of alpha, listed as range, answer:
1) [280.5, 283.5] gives 168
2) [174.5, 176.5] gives 309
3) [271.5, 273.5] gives 195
